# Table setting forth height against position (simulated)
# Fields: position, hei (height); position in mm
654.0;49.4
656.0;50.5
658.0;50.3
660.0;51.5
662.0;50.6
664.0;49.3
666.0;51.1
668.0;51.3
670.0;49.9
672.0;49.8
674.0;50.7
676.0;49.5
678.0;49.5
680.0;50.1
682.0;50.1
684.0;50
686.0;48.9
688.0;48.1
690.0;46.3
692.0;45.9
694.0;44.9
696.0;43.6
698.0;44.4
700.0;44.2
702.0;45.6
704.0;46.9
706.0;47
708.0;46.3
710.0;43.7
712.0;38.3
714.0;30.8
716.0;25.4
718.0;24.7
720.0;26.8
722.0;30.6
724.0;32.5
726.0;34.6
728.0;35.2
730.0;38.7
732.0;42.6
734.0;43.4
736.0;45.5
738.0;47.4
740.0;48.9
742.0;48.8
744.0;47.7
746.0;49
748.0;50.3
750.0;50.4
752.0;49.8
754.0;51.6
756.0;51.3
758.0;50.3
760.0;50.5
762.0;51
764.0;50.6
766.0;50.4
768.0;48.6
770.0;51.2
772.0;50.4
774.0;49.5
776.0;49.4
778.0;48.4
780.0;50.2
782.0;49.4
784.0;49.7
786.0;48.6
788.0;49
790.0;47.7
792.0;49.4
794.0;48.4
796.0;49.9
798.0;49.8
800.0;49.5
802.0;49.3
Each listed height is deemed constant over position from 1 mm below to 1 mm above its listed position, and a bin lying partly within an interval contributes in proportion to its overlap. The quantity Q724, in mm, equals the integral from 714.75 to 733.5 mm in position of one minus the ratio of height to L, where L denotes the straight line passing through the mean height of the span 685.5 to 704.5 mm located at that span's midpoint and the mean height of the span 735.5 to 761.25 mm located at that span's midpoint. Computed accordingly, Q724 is 6.0 mm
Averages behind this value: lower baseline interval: 45.8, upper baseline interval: 49.4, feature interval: 32.6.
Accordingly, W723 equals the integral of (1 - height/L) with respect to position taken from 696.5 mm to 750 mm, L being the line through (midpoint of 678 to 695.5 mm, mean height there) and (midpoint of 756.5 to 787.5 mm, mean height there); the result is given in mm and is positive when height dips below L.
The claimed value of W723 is 8.6 mm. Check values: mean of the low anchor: 48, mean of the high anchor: 49.9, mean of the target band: 40.9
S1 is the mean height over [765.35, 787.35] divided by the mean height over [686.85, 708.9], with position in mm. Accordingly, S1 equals 1.08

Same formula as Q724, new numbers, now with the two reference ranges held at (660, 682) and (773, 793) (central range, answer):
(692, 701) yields 1.00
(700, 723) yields 5.82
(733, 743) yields 0.56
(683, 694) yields 0.55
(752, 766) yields -0.40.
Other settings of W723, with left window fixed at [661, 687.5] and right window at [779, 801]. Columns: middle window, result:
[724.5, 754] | 2.62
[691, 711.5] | 1.96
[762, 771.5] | -0.17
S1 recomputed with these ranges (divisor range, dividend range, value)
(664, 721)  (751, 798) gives 1.12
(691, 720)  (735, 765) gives 1.23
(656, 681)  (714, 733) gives 0.64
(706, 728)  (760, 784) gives 1.47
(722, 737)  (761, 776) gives 1.31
